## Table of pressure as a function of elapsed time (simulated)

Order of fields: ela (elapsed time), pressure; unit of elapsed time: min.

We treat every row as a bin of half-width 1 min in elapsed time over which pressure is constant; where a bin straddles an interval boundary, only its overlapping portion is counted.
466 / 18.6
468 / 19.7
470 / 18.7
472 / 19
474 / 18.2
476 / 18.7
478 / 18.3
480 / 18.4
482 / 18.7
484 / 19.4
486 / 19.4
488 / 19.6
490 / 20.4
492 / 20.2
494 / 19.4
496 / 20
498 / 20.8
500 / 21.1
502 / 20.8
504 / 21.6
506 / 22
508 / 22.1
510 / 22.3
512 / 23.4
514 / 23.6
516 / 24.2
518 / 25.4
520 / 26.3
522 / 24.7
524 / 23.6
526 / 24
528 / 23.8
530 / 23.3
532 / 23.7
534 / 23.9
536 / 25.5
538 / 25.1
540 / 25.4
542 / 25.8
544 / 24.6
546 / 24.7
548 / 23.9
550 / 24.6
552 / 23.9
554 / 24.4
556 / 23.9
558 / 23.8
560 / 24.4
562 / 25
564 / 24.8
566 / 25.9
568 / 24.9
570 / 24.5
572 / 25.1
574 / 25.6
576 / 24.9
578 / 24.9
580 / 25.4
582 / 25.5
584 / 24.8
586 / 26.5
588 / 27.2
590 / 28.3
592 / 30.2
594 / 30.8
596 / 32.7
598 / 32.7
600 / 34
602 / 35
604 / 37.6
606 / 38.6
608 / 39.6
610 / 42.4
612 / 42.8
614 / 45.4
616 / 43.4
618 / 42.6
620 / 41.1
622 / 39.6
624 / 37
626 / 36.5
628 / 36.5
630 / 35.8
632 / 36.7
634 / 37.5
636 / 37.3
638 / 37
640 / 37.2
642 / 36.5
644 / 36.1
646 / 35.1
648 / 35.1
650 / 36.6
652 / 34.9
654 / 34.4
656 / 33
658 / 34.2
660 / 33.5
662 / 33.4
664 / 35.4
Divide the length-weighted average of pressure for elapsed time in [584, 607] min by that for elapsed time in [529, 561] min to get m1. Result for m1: 1.3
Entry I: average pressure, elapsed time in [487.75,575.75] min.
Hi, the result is 23.6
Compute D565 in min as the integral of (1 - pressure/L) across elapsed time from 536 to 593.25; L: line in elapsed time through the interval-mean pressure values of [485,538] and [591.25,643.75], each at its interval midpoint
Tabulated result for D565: 8.9 min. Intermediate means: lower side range 22.6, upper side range 37.6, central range 25.3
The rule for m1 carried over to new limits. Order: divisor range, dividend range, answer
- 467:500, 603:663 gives 1.94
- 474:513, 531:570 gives 1.21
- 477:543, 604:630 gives 1.80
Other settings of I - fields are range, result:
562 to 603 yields 27.6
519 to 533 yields 24.2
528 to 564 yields 24.5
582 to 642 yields 35.9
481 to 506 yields 20.2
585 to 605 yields 31.5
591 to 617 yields 37.3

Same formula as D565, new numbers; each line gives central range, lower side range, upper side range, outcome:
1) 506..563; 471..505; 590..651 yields 3.2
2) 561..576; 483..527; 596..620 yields 3.5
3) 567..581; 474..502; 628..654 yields 1.9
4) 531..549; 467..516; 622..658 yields 0.5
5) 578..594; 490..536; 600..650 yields 2.9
